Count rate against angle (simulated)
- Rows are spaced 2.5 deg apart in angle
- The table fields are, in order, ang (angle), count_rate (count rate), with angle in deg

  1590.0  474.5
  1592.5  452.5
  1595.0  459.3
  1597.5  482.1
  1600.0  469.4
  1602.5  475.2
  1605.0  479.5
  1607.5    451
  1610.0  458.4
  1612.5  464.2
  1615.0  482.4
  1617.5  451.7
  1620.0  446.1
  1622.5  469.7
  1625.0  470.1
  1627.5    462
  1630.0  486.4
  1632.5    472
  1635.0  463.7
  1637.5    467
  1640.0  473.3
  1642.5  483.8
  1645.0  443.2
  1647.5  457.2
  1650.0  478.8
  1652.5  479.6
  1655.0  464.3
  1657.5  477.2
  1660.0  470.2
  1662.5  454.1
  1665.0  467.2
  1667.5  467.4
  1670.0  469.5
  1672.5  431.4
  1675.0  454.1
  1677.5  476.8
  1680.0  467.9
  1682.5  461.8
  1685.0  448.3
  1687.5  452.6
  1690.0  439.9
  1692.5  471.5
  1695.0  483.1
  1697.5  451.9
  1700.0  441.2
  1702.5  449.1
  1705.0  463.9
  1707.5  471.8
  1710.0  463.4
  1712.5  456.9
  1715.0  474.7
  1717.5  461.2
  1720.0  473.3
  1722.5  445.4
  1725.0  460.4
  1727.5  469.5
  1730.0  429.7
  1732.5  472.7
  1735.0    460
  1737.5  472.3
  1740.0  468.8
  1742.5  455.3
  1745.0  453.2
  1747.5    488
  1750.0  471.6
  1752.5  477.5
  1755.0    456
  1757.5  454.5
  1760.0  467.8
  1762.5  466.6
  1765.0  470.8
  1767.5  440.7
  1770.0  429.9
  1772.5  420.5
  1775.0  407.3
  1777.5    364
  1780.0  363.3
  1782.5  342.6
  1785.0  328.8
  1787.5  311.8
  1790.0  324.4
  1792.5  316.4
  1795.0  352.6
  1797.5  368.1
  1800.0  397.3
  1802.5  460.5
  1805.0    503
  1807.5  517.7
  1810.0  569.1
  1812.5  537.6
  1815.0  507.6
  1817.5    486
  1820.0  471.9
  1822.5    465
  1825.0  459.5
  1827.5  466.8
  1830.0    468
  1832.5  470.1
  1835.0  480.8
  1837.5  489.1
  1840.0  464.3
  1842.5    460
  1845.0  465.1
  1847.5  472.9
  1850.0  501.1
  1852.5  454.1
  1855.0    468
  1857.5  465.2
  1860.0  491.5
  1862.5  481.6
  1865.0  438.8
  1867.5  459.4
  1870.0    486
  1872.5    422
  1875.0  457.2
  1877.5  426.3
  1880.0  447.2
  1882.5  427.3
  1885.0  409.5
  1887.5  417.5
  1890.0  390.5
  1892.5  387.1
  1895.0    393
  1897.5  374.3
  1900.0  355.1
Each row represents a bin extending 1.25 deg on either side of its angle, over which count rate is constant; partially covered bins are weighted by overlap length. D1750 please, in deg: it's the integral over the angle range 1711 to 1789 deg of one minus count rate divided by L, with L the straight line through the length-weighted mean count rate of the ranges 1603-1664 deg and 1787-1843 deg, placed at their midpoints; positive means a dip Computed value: 3.13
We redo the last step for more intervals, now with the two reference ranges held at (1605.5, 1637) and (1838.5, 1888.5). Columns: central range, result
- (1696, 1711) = 0.2 deg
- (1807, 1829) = -1.9 deg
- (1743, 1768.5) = -0.2 deg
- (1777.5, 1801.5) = 5.8 deg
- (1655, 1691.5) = 0.2 deg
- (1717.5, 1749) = -0.1 deg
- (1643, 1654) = 0.0 deg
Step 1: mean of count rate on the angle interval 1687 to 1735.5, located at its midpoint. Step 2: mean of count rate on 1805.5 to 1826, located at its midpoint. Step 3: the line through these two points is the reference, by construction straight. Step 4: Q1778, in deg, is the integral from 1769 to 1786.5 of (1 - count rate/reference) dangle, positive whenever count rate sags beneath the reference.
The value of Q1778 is 3.9 deg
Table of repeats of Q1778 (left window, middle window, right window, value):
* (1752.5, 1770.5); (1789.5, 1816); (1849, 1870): 1.11 deg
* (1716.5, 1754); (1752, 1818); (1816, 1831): 5.82 deg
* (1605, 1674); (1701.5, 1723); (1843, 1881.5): 0.07 deg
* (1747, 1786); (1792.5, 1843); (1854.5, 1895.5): -3.82 deg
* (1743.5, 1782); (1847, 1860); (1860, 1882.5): -0.67 deg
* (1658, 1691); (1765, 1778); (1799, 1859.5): 1.41 deg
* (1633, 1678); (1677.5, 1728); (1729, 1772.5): 0.22 deg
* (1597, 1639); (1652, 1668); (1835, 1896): -0.12 deg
